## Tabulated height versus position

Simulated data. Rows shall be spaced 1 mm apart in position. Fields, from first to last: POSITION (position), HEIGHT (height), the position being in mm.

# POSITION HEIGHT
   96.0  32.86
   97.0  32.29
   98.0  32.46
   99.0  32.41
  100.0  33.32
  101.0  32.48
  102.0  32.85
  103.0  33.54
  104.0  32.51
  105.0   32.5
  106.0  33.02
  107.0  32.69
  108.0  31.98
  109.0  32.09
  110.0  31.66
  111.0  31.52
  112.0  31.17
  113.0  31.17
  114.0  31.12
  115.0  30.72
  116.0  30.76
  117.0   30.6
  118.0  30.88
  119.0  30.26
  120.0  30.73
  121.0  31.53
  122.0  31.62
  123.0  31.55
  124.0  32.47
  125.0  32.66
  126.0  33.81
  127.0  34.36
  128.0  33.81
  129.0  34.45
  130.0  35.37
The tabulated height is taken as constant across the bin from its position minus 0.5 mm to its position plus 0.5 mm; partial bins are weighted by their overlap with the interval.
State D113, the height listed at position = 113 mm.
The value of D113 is 31.17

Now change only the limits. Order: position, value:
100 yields 33.32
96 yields 32.86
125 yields 32.66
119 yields 30.26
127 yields 34.36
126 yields 33.81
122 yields 31.62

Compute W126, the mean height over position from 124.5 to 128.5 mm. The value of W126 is 33.7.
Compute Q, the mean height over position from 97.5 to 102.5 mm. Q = 32.7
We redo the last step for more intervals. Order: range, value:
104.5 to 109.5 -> 32.5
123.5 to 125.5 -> 32.6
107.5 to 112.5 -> 31.7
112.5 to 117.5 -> 30.9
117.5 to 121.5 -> 30.9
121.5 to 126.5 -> 32.4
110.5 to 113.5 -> 31.3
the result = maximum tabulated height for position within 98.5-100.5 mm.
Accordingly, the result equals 33.32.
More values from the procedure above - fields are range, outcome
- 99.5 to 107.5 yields 33.54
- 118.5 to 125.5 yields 32.66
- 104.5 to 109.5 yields 33.02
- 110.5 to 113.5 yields 31.52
